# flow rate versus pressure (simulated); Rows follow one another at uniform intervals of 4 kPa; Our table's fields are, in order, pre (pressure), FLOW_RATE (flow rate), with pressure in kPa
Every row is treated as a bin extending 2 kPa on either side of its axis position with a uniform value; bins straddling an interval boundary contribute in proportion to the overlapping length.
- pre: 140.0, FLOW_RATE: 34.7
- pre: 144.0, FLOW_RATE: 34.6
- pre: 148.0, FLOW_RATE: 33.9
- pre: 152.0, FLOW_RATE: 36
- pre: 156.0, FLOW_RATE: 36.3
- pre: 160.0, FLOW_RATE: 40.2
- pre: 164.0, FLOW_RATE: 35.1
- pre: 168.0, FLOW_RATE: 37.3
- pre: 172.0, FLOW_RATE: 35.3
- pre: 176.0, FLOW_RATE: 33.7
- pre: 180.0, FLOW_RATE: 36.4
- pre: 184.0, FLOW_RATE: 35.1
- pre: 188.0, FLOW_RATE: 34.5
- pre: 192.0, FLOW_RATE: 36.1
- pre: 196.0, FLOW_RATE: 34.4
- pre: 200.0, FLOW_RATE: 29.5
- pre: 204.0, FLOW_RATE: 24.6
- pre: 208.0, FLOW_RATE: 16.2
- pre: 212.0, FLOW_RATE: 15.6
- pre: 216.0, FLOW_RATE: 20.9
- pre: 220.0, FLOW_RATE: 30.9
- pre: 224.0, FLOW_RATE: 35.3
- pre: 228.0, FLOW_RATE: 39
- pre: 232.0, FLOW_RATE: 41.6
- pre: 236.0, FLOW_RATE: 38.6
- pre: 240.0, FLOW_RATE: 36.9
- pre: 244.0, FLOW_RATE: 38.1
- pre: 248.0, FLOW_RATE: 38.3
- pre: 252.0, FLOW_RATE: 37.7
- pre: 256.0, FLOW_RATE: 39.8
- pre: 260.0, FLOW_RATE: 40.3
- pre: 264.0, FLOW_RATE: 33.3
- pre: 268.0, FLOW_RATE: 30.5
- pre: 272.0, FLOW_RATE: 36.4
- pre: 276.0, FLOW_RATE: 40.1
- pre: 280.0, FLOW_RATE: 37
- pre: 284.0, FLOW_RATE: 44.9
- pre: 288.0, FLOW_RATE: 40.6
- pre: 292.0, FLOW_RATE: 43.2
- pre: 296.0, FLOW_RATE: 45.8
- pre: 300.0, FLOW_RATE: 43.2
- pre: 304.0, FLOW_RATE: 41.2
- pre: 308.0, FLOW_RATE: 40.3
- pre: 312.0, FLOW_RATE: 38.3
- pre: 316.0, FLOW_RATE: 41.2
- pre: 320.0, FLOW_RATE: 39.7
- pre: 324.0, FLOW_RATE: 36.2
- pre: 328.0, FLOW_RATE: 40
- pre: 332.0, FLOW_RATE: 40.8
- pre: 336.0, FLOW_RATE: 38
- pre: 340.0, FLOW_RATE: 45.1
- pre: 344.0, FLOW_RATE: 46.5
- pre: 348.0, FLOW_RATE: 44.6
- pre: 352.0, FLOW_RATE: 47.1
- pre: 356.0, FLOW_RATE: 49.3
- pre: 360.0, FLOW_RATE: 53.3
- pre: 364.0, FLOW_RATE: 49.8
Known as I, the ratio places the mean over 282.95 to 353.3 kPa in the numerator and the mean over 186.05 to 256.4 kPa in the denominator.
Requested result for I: 1.3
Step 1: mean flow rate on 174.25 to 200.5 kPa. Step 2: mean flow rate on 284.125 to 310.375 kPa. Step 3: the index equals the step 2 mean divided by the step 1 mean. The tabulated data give 1.23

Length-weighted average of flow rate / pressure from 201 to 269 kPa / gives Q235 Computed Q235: 32.8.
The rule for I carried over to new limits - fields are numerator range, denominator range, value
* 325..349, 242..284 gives 1.12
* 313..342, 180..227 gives 1.38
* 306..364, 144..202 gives 1.22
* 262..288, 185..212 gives 1.31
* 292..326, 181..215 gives 1.45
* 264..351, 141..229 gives 1.26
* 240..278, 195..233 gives 1.31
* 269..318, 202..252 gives 1.29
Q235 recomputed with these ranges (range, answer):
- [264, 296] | 39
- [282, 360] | 42.7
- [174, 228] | 29.8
